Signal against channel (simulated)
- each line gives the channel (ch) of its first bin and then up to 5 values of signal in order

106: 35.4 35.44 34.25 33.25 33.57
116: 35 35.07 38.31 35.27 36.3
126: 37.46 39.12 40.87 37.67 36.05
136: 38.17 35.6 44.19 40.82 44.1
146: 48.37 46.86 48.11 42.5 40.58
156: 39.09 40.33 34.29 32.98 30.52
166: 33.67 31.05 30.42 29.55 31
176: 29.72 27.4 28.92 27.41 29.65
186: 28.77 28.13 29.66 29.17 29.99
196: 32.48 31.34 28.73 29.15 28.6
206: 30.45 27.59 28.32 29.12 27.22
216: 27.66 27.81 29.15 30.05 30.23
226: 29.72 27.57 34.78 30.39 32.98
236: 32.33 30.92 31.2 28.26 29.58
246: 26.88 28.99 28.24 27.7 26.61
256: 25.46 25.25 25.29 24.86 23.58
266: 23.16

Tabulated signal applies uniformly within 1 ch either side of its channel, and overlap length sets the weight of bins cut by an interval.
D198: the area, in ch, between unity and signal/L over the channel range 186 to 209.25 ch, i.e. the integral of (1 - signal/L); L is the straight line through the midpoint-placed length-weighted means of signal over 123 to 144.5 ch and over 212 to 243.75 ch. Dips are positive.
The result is 2.4 ch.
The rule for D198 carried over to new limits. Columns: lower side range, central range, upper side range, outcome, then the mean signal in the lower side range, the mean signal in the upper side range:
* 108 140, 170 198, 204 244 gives 2.6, 36.6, 29.7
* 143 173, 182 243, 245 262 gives 3.4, 38.2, 26.7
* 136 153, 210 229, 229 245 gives 2.8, 43.5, 31.3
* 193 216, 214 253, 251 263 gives -3.2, 29.3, 25.9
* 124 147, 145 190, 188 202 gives 0.6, 40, 30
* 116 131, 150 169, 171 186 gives -2.8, 37.3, 29.1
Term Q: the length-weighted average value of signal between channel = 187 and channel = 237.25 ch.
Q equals 29.7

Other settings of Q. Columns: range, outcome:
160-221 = 29.6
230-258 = 29.3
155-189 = 31.3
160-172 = 31.8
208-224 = 28.5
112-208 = 34.7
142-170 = 39.1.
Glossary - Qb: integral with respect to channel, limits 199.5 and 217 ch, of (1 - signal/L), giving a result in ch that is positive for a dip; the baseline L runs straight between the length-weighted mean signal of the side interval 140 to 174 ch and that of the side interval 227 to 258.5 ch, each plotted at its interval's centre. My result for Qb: 2.3 ch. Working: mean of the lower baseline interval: 38.3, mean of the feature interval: 28.5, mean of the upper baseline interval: 29.3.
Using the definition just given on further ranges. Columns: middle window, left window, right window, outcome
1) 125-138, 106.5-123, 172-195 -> -1.7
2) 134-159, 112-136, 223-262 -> -4.9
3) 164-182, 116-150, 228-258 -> 3.0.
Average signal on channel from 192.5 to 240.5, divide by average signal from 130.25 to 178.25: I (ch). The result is 0.80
